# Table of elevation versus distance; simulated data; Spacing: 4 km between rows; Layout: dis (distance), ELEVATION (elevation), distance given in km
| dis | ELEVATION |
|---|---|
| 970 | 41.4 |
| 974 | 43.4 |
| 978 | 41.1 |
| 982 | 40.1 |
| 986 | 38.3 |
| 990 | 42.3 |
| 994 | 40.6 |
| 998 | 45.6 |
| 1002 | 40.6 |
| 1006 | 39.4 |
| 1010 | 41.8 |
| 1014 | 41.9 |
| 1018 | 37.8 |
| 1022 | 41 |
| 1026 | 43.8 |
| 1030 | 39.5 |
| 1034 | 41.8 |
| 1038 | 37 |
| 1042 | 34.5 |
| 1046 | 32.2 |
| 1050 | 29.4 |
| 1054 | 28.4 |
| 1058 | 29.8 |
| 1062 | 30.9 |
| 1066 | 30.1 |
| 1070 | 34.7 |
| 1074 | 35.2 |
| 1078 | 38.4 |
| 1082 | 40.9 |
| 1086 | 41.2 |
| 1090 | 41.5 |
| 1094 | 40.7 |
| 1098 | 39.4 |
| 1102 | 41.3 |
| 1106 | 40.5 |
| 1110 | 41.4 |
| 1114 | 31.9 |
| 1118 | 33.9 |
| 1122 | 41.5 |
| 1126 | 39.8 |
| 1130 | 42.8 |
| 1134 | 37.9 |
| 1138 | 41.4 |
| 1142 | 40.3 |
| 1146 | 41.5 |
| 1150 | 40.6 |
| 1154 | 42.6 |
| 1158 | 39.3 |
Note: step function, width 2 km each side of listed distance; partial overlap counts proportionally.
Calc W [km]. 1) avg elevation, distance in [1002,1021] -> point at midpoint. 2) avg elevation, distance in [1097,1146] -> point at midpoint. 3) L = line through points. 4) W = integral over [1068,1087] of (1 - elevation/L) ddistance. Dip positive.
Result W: 0.9 km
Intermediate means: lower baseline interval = 40.3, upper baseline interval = 39.4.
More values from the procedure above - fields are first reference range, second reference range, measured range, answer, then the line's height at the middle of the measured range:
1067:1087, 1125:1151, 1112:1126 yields 1.2 km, 39.7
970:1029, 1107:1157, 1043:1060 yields 4.4 km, 40.6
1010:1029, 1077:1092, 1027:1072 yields 7.9 km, 40.9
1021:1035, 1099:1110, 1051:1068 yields 4.7 km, 41.3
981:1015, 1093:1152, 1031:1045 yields 1.1 km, 40.7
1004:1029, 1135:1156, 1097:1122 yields 1.7 km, 41.1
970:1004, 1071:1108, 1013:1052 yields 2.8 km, 40.7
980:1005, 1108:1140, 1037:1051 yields 2.4 km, 40.3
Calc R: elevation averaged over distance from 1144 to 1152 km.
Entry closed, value 41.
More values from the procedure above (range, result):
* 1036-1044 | 35.8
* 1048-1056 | 28.9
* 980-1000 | 41.4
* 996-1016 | 41.9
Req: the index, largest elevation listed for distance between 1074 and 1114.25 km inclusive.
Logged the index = 41.5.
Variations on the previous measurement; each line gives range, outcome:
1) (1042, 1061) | 34.5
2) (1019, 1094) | 43.8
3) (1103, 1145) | 42.8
